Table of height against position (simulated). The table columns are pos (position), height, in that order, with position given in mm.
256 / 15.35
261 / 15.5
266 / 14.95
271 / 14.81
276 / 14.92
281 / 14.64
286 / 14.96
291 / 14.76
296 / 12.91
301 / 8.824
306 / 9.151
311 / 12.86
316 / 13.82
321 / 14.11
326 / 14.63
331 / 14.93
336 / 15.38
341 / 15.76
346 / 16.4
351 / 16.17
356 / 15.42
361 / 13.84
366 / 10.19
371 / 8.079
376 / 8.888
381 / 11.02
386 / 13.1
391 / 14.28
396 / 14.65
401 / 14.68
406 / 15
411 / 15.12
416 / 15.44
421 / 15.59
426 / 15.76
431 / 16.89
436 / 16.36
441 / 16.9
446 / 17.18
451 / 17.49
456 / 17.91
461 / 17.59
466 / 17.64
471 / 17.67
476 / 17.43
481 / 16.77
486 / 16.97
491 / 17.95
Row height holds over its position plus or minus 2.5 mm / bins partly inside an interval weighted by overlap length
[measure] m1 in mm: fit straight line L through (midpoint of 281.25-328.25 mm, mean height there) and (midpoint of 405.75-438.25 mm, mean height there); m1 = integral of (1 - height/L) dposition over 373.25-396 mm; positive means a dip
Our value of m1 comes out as 4.3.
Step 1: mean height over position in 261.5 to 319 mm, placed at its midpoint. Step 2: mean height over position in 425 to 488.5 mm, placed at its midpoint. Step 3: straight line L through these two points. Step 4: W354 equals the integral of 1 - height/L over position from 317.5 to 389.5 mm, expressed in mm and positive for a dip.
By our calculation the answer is 6.4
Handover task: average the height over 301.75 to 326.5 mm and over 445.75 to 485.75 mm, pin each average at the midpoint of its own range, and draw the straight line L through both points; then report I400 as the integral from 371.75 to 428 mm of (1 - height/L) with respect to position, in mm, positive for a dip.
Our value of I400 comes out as 5.8 mm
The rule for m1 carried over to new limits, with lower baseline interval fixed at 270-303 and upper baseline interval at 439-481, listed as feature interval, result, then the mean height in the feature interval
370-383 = 5.2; 9.41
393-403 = 0.9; 14.6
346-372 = 3.2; 13.4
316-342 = -0.3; 14.8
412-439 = 1.2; 16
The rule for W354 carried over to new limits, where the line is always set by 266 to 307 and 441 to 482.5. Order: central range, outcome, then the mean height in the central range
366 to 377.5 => 4.9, 8.82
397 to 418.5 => 1.5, 15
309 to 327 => 0.4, 13.8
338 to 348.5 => -1.0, 16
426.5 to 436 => 0.1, 16.5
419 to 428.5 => 0.5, 15.7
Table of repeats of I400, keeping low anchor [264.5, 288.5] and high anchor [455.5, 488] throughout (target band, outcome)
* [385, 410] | 3.0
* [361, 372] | 3.9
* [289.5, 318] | 6.1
